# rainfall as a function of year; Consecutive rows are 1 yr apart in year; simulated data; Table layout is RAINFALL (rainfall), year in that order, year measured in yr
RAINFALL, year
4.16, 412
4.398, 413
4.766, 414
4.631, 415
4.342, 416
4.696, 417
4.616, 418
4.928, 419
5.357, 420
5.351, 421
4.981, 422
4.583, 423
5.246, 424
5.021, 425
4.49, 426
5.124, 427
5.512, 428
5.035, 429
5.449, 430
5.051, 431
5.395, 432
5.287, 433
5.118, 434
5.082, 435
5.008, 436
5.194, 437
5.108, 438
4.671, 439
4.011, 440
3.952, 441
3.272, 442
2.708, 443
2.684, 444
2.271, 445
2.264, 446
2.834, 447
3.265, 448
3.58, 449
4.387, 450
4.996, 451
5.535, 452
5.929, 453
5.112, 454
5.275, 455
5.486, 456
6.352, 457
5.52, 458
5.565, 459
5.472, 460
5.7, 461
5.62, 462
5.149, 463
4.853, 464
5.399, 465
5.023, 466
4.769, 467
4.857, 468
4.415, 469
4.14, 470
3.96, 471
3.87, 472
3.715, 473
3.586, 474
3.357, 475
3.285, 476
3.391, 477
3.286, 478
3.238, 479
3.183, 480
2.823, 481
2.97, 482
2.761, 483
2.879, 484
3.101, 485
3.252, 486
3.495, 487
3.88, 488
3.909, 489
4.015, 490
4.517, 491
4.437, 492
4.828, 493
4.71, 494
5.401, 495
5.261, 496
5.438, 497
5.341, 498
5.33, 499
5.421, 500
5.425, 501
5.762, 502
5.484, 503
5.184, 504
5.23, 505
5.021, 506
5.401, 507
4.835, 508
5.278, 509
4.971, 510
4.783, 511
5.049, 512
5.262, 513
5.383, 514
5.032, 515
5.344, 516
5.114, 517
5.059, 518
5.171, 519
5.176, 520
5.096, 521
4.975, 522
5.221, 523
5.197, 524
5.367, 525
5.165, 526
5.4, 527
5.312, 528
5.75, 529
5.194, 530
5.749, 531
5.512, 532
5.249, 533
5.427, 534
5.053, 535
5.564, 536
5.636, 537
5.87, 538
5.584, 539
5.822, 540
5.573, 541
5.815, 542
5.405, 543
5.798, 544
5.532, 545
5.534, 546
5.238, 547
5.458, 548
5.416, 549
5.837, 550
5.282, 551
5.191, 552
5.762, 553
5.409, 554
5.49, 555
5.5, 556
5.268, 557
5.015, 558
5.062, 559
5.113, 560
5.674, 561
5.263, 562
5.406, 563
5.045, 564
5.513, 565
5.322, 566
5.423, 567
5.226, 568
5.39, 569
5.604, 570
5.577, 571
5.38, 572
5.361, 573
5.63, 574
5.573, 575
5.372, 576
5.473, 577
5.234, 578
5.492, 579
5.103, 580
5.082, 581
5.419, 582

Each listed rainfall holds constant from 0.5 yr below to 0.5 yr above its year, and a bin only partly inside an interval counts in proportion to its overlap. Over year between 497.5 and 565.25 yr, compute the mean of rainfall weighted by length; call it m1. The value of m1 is 5.35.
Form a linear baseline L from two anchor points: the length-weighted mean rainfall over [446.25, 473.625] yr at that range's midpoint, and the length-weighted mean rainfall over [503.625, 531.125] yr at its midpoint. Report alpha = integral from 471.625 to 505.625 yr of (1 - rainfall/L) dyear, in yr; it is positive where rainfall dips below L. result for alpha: 5.7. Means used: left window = 4.81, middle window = 4.17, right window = 5.2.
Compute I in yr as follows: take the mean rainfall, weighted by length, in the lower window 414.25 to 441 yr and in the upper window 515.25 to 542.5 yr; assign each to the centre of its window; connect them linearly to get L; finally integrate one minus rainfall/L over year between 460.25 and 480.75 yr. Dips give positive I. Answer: 3.6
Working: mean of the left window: 4.95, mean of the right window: 5.38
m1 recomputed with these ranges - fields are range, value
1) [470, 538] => 4.68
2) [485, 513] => 4.85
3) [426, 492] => 4.31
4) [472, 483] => 3.29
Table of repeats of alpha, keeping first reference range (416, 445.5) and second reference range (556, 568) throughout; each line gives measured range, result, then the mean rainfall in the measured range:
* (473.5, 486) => 4.4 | 3.16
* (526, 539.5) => -0.9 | 5.47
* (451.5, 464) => -1.9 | 5.53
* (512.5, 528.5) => -0.4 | 5.2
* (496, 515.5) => -0.9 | 5.24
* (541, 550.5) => -0.6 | 5.56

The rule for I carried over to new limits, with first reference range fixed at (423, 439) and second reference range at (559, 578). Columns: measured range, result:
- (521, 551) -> -0.8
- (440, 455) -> 3.8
